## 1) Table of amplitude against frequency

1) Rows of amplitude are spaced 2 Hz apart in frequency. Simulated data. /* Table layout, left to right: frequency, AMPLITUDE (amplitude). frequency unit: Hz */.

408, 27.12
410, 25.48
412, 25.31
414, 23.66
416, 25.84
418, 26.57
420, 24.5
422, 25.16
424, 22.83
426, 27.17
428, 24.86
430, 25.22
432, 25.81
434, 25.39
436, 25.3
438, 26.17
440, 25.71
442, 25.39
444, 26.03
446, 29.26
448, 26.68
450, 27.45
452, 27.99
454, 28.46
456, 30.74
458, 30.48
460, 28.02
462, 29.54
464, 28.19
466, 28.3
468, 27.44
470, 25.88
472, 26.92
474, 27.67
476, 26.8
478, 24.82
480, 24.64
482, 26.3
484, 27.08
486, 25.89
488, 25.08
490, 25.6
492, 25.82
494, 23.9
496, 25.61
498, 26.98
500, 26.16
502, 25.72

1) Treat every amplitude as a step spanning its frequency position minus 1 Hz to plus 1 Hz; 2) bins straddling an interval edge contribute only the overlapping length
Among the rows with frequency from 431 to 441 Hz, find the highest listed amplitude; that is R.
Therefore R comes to 26.17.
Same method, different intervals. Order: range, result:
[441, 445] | 26.03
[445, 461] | 30.74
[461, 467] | 29.54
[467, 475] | 27.67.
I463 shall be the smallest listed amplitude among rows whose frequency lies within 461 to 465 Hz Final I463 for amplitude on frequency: 28.19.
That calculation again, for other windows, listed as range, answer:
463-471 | 25.88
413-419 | 23.66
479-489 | 24.64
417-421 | 24.5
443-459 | 26.03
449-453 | 27.45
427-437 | 24.86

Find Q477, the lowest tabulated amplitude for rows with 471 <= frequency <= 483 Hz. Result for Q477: 24.64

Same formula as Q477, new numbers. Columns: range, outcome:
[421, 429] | 22.83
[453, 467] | 28.02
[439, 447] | 25.39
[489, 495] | 23.9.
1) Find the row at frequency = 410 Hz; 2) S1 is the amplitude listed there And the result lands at 25.48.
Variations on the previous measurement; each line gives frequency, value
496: 25.61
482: 26.3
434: 25.39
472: 26.92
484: 27.08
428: 24.86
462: 29.54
